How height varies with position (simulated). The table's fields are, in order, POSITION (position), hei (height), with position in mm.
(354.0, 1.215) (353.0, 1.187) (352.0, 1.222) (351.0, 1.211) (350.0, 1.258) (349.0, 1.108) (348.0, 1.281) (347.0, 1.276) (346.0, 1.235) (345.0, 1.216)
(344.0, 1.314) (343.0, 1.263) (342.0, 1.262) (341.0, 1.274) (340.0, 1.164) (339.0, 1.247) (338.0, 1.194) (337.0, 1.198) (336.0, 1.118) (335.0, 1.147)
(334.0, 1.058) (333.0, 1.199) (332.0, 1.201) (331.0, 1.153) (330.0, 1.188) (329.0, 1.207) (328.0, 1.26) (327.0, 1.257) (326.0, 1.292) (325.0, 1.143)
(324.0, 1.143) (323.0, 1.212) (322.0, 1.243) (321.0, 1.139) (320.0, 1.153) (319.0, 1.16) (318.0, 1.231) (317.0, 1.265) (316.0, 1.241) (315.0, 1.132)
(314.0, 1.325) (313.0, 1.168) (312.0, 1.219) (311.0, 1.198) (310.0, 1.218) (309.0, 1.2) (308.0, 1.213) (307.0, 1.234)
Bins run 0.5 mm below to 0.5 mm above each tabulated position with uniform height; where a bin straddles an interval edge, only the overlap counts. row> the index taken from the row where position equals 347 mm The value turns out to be 1.276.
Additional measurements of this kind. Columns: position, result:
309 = 1.2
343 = 1.263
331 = 1.153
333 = 1.199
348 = 1.281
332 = 1.201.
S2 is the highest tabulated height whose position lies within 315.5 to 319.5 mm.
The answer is 1.265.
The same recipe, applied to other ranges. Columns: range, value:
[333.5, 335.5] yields 1.147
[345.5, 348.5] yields 1.281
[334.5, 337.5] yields 1.198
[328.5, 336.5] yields 1.207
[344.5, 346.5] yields 1.235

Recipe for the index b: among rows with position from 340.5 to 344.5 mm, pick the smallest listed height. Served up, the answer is 1.262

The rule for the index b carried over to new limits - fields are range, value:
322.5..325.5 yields 1.143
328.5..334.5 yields 1.058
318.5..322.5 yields 1.139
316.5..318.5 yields 1.231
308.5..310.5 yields 1.2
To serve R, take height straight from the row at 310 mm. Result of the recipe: 1.218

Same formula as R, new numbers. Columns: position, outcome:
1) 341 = 1.274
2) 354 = 1.215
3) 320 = 1.153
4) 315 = 1.132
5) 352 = 1.222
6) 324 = 1.143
